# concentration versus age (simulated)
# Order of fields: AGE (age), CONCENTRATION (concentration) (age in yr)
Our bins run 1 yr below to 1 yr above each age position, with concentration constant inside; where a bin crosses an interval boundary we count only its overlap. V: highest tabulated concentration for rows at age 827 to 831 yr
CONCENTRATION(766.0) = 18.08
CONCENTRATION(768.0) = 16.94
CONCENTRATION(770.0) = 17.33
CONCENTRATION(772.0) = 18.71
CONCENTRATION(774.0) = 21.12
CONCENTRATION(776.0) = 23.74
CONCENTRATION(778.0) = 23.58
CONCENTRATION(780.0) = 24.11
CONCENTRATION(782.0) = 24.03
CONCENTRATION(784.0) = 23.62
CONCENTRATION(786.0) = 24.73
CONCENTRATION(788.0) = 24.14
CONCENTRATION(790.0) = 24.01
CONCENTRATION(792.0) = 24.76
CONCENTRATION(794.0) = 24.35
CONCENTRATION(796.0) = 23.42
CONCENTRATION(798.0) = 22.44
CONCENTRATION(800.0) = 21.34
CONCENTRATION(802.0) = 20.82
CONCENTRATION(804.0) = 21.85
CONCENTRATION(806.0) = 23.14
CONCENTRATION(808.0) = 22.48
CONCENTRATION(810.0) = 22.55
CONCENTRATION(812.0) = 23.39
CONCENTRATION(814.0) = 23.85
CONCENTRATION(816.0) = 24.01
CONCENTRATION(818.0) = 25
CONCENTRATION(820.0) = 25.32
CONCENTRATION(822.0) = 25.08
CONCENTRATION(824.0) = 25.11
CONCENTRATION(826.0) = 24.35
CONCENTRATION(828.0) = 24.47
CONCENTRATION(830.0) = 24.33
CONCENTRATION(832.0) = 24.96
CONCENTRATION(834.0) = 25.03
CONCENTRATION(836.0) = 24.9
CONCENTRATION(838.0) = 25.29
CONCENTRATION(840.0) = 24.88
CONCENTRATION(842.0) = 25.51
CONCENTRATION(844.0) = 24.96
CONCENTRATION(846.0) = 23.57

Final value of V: 24.47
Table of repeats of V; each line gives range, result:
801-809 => 23.14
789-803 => 24.76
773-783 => 24.11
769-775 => 21.12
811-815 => 23.85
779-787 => 24.73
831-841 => 25.29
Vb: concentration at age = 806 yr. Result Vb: 23.14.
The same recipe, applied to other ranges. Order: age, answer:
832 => 24.96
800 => 21.34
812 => 23.39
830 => 24.33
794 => 24.35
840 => 24.88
